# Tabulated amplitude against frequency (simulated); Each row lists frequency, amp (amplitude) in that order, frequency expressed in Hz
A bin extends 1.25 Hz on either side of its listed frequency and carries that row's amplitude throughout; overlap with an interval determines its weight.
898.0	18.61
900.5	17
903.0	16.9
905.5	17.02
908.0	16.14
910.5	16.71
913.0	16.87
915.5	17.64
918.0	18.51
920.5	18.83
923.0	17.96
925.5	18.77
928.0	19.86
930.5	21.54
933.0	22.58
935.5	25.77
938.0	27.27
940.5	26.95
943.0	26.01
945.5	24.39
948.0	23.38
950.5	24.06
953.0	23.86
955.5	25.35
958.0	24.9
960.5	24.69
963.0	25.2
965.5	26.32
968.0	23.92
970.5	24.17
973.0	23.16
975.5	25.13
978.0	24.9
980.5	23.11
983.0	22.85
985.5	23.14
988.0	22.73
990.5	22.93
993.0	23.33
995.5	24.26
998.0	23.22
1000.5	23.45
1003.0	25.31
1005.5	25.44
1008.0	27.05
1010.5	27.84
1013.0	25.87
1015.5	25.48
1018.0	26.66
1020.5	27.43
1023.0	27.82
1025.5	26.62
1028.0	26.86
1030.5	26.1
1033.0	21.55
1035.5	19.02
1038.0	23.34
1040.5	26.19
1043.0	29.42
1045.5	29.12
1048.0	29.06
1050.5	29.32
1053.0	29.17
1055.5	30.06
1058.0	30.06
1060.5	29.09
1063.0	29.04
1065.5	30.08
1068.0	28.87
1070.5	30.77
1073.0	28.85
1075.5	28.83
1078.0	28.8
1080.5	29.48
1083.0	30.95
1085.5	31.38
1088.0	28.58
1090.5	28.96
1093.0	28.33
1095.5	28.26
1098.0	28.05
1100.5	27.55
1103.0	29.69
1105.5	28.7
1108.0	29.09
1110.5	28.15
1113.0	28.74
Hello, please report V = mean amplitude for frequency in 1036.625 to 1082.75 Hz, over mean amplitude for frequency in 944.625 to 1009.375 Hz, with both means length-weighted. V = 1.2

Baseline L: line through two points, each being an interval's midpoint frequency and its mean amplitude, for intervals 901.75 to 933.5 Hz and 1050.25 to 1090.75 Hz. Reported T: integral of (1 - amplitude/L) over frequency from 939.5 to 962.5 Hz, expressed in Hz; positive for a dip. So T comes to -4.52 Hz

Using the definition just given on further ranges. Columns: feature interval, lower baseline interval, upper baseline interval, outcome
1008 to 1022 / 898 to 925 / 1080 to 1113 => -1.6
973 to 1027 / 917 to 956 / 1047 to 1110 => 1.6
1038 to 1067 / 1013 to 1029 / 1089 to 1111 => -1.5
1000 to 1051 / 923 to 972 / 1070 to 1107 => 1.3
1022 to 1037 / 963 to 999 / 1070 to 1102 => 1.0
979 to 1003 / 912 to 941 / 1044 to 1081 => 1.5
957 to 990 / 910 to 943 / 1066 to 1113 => -1.2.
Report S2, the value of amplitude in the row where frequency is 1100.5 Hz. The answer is 27.55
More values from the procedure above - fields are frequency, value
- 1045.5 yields 29.12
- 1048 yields 29.06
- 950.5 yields 24.06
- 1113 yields 28.74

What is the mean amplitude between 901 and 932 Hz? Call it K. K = 18.1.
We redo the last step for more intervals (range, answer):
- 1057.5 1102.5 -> 29.2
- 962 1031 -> 25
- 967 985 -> 23.9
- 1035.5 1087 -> 28.8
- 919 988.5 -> 23.6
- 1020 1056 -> 26.7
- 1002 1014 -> 26.3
